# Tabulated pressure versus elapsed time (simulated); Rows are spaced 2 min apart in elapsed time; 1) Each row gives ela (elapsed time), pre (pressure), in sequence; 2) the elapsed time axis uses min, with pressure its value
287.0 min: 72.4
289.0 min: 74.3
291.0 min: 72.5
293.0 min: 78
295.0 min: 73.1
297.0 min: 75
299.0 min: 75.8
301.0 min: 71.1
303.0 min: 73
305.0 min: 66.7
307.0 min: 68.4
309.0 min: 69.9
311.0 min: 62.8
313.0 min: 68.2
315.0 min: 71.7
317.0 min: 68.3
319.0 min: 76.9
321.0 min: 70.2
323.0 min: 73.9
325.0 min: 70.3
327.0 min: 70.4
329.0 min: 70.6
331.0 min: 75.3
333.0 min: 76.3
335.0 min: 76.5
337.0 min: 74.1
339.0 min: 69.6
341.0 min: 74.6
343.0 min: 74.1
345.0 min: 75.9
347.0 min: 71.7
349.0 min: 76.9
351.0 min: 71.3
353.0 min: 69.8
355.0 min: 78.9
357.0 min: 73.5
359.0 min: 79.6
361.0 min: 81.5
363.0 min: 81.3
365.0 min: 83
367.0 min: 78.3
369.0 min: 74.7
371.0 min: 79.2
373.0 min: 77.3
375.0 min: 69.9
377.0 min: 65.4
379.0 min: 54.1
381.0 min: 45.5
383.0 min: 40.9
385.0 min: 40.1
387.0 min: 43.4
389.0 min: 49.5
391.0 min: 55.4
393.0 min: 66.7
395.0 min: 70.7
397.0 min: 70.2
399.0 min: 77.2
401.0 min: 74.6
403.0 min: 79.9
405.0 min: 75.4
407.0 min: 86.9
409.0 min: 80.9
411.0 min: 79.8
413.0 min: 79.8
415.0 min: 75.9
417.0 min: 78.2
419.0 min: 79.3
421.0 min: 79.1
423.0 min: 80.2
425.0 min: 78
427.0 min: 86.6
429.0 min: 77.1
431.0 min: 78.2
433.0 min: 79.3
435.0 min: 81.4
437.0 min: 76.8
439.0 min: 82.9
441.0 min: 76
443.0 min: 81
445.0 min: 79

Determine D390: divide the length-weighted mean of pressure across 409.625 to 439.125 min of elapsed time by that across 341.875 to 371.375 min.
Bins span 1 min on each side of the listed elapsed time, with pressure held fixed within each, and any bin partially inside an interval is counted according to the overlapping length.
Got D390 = 1.04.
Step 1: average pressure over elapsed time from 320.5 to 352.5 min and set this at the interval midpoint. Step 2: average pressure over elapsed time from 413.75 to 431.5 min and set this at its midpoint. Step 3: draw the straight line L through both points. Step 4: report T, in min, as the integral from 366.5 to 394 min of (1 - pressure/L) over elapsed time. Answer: 5.9 min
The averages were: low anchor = 73.2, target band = 59.7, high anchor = 79.2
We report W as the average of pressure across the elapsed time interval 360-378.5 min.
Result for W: 76.1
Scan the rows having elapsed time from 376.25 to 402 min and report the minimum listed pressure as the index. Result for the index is 40.1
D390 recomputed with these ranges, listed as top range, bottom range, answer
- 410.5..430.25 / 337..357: 1.08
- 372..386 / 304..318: 0.83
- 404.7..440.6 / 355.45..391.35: 1.22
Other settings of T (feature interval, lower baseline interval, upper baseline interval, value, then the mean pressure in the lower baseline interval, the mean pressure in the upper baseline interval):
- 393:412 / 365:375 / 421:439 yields 0.46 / 77.2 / 79.8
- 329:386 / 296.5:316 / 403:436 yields 2.54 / 70.1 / 79.8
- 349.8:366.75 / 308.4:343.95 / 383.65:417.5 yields -1.59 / 71.9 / 69.3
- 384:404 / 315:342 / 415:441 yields 3.75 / 72.8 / 79.5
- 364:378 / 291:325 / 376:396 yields -4.61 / 71.4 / 53.2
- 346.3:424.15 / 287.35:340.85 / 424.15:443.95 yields 5.51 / 72.1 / 79.7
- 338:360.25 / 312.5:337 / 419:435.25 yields 0.01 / 72.5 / 79.9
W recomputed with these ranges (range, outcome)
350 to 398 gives 66.7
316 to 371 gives 74.8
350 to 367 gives 77.4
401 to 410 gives 80.1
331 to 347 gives 74.3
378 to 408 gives 62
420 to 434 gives 79.8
